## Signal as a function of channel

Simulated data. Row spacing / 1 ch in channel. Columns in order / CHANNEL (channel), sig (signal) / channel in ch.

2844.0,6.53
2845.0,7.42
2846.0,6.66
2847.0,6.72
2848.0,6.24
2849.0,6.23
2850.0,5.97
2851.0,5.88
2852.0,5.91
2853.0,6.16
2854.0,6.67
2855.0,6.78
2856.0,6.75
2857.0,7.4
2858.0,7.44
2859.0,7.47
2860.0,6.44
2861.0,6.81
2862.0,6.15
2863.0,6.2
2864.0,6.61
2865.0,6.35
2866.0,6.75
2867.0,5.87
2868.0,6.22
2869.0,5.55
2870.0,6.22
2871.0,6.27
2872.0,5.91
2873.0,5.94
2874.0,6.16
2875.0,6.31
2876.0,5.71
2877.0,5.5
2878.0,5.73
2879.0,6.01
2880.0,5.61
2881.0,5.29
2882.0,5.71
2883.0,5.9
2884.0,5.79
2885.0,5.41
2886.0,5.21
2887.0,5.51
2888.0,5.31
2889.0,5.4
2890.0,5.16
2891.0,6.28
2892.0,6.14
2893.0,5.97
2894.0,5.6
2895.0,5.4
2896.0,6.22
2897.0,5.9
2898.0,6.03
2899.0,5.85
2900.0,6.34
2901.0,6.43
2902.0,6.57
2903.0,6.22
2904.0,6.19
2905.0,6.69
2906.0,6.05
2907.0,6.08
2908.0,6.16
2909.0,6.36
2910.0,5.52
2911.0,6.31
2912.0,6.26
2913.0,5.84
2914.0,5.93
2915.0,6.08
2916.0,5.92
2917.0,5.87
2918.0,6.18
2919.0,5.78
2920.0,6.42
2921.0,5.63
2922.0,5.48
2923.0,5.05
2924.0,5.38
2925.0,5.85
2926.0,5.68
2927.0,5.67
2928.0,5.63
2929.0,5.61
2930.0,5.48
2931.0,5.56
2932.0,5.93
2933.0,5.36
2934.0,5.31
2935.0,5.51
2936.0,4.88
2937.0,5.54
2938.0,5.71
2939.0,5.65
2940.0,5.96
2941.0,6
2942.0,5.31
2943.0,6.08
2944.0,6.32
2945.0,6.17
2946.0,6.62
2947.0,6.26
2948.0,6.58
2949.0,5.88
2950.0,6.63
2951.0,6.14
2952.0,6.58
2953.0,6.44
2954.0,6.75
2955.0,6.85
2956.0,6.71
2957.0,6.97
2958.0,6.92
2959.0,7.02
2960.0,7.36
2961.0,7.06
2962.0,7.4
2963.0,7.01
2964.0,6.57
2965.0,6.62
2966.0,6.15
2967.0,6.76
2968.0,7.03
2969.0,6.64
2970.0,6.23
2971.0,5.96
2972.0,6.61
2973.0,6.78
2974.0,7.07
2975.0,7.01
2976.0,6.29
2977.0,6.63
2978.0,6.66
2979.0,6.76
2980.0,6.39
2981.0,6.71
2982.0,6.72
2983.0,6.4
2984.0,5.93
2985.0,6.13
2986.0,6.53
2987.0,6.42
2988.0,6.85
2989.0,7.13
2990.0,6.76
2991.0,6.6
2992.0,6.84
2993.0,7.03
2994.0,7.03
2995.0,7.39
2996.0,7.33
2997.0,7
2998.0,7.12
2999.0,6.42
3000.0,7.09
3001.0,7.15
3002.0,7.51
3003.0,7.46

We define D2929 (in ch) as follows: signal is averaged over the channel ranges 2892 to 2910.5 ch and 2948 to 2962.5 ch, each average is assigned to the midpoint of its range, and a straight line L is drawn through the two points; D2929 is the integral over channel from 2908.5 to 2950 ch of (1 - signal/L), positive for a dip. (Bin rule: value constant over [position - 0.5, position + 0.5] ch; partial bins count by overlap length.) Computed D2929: 3.90 ch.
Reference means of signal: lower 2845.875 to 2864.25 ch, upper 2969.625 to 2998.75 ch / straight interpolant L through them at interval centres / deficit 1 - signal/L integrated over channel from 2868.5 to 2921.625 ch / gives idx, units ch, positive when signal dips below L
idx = 5.4 ch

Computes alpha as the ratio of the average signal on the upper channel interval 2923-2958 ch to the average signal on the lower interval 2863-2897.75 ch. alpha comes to 1.02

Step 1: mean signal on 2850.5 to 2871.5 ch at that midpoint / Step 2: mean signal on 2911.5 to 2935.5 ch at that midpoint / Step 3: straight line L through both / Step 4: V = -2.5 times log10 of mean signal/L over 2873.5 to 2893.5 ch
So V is 0.09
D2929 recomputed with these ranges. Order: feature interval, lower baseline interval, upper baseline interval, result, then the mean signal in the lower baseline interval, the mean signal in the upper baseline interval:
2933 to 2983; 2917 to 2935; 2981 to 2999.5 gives -1.75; 5.65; 6.76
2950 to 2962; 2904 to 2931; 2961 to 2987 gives -0.83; 5.88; 6.6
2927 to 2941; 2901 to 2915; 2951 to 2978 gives 1.88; 6.17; 6.73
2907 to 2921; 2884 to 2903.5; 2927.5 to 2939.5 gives -0.89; 5.84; 5.51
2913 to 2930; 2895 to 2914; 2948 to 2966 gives 1.55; 6.14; 6.74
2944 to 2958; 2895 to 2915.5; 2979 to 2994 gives -0.23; 6.13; 6.62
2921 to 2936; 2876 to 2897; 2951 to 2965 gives 2.00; 5.66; 6.86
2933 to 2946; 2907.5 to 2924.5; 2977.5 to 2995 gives 0.90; 5.89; 6.66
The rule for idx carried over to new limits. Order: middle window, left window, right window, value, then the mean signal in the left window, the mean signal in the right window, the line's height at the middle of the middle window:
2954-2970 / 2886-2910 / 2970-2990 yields -1.0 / 5.97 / 6.57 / 6.44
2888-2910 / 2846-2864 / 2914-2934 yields 0.0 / 6.55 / 5.71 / 6.01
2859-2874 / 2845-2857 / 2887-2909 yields 0.1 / 6.45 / 6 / 6.3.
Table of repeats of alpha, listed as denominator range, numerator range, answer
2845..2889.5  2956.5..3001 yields 1.10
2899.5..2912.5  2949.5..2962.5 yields 1.09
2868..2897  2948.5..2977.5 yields 1.16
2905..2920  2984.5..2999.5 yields 1.13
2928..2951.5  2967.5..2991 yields 1.13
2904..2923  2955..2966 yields 1.15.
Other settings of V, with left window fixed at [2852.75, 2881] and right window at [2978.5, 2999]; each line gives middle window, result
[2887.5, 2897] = 0.12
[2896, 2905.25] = 0.03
